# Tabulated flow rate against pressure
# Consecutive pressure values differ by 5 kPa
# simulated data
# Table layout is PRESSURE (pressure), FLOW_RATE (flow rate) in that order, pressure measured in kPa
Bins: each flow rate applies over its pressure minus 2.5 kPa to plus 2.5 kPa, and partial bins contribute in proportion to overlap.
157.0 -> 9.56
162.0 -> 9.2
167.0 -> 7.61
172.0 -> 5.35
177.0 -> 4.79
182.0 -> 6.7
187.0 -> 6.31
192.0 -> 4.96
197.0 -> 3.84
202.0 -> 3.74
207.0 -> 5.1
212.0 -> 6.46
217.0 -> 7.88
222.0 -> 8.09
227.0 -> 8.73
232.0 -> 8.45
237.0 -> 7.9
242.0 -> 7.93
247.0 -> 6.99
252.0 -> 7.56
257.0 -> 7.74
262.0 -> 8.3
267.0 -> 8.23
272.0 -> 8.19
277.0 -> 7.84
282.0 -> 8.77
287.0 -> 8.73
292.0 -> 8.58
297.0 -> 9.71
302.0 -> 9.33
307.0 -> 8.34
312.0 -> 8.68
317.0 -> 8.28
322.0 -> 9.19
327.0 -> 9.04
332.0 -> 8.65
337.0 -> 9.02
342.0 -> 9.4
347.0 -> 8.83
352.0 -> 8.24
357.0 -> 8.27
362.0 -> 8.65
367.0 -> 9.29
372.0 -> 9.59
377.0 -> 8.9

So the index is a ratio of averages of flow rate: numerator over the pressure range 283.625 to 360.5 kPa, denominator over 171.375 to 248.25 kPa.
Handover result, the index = 1.4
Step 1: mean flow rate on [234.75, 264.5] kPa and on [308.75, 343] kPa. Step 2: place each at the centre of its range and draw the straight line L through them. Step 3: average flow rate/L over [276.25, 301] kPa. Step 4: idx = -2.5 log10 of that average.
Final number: -0.06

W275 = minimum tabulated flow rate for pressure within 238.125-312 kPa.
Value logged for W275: 6.99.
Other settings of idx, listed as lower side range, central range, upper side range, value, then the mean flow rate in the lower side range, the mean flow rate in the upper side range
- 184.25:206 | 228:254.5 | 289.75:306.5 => -0.17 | 4.76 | 9.11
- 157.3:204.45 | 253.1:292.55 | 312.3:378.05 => -0.09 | 6.01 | 8.87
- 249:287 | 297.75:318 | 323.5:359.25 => -0.04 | 8.12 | 8.79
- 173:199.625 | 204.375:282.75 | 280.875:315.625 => -0.09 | 5.31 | 8.86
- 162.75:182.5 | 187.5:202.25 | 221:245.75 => 0.47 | 6.33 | 8.17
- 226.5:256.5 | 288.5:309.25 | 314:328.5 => -0.05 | 7.86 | 8.82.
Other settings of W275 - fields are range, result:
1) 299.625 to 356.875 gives 8.24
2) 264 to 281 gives 7.84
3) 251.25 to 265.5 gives 7.56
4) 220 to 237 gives 7.9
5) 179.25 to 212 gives 3.74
